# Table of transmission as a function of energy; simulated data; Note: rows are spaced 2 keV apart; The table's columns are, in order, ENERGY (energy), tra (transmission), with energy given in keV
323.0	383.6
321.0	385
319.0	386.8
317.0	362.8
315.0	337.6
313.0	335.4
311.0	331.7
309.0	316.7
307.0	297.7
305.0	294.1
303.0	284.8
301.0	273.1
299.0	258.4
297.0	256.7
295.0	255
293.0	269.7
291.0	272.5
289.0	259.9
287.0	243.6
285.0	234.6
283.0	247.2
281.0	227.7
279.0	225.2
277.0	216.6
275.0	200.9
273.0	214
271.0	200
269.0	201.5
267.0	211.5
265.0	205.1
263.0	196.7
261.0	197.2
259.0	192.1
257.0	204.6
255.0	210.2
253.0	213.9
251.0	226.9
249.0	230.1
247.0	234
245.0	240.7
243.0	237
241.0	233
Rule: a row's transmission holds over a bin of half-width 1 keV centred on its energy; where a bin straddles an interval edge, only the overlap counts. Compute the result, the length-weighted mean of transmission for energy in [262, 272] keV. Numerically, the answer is 203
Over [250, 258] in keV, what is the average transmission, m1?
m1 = 214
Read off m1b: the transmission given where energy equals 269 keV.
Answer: 201.5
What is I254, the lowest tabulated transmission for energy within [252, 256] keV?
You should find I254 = 210.2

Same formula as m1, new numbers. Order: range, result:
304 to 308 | 296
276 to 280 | 221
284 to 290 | 246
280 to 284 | 237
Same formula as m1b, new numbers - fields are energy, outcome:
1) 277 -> 216.6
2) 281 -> 227.7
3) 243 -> 237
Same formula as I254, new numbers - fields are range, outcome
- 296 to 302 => 256.7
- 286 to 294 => 243.6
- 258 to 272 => 192.1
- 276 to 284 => 216.6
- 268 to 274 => 200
